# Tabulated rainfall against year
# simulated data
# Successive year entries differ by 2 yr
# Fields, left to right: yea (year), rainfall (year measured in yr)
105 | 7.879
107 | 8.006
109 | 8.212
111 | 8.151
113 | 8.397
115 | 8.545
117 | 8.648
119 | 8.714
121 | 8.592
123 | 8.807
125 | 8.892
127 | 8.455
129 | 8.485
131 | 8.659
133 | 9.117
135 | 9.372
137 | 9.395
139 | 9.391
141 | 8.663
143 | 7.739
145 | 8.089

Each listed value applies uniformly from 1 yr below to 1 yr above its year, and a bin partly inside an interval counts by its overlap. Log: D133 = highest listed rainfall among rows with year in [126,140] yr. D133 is 9.395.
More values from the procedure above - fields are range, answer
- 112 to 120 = 8.714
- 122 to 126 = 8.892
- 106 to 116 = 8.545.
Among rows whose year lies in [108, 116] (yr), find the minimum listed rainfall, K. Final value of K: 8.151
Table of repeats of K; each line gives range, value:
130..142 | 8.659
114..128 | 8.455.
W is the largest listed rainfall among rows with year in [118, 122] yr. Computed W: 8.714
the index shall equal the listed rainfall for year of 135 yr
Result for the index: 9.372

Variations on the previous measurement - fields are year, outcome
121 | 8.592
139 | 9.391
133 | 9.117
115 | 8.545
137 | 9.395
